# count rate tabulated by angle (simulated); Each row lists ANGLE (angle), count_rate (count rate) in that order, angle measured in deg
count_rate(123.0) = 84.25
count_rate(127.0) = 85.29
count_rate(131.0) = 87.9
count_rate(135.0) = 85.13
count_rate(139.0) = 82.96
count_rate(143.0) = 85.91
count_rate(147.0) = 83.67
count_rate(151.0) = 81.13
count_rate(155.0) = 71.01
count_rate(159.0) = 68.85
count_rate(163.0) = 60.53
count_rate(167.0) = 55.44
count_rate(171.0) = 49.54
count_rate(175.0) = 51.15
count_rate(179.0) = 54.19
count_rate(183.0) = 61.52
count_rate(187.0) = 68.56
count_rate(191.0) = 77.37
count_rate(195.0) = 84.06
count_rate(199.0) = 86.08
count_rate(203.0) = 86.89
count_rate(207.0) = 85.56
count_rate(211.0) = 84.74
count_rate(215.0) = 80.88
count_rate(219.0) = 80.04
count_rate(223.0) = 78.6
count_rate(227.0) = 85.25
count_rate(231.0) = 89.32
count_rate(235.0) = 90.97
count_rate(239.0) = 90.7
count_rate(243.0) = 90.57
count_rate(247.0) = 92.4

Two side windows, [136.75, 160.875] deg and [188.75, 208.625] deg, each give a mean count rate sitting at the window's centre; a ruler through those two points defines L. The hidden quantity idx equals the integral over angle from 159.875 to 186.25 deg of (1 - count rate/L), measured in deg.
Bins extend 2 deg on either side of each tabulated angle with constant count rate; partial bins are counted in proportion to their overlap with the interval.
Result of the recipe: 8.0 deg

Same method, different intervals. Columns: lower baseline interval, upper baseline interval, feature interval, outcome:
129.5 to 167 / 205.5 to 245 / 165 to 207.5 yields 6.8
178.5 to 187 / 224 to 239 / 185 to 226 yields -4.5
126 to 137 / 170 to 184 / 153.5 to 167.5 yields 0.2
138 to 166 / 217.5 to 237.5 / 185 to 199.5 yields 0.4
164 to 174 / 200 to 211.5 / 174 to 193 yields 0.9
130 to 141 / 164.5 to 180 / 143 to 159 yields -1.5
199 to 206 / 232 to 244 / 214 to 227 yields 1.2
